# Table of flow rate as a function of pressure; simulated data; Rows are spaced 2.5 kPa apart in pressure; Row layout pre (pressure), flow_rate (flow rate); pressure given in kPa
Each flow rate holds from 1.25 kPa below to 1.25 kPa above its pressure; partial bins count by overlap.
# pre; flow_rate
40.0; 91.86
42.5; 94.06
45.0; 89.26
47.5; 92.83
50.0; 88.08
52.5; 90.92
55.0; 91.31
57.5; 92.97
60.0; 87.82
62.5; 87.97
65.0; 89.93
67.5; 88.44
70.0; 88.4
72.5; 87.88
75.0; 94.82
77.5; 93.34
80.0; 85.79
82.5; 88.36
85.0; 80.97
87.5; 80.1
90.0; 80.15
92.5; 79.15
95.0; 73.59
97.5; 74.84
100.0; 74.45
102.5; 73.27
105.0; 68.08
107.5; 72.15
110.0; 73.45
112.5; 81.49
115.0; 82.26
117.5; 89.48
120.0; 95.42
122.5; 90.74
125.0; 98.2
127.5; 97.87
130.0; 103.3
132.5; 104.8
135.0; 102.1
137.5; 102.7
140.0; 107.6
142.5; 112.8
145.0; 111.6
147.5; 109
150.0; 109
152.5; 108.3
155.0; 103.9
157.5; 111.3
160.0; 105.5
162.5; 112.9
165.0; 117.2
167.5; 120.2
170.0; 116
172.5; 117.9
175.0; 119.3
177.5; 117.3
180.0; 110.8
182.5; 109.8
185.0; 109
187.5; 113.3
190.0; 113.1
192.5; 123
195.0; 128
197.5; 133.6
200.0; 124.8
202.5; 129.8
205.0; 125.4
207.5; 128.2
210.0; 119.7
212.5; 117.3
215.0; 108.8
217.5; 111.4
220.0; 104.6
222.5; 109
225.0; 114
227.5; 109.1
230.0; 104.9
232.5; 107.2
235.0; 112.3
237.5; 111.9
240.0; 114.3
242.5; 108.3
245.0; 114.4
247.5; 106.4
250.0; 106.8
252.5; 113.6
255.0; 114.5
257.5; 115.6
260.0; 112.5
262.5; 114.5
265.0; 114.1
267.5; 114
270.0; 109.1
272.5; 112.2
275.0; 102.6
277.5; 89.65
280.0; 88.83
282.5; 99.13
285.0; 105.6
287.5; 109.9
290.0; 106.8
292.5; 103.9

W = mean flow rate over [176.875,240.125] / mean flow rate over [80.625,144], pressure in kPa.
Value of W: 1.3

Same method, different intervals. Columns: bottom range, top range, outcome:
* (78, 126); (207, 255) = 1.37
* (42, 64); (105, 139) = 1.01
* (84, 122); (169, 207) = 1.52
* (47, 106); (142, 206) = 1.37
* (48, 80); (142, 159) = 1.21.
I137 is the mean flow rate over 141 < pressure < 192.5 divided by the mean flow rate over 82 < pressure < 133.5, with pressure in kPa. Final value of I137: 1.35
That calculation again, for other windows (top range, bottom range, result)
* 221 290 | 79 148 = 1.22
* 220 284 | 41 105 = 1.27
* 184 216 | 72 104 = 1.48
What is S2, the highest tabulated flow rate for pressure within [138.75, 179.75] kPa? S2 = 120.2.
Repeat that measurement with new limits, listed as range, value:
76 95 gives 93.34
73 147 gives 112.8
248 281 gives 115.6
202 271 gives 129.8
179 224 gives 133.6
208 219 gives 119.7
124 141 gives 107.6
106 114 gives 81.49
